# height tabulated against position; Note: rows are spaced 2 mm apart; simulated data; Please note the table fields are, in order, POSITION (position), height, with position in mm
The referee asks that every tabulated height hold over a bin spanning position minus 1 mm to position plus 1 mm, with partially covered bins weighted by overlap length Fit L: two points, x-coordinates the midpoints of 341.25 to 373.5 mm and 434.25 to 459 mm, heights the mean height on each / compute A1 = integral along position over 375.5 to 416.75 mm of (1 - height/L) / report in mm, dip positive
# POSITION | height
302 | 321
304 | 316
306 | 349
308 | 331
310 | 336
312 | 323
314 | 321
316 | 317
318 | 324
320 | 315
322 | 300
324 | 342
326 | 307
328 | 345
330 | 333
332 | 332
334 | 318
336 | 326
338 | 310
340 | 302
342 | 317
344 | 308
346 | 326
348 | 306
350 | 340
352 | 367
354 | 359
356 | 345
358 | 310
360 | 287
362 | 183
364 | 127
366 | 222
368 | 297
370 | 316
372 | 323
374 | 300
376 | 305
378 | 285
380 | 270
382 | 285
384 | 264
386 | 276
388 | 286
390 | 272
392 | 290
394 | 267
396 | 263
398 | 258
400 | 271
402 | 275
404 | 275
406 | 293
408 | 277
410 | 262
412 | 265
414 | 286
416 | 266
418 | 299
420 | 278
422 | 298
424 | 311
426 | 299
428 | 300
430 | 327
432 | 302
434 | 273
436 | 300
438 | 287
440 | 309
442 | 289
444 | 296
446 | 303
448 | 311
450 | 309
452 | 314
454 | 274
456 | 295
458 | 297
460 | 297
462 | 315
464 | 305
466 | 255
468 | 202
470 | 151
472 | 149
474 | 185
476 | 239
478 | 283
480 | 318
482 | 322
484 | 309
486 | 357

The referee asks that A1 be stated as 2.9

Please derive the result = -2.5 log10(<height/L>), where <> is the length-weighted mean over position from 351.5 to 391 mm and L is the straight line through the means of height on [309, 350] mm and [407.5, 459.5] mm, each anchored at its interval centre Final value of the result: 0.10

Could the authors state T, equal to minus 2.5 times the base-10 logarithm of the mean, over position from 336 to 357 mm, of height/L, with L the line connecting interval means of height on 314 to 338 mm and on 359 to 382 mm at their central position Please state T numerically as -0.11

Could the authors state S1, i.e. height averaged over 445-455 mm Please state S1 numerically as 302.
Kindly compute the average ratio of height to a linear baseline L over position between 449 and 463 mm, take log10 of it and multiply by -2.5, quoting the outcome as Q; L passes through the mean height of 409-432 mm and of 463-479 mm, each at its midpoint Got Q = -0.24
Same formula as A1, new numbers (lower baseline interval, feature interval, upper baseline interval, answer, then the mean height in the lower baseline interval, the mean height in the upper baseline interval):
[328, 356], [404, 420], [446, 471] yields 1.1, 328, 278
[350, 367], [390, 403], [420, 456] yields 0.8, 279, 299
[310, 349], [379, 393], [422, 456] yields 1.5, 320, 300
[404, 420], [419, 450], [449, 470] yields -2.3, 278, 280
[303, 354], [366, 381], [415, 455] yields 0.9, 325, 297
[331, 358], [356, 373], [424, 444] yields 3.0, 327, 299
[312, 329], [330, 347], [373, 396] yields -0.4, 321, 281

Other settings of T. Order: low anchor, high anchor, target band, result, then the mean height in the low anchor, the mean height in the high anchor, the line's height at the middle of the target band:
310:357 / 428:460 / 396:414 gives 0.135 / 326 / 299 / 308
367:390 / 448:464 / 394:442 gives 0.040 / 291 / 301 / 296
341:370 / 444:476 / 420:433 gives -0.114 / 293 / 264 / 274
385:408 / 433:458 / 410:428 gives -0.007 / 275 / 297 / 285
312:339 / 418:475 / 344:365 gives 0.060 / 322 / 280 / 312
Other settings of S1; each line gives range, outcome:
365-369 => 260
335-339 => 318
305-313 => 335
